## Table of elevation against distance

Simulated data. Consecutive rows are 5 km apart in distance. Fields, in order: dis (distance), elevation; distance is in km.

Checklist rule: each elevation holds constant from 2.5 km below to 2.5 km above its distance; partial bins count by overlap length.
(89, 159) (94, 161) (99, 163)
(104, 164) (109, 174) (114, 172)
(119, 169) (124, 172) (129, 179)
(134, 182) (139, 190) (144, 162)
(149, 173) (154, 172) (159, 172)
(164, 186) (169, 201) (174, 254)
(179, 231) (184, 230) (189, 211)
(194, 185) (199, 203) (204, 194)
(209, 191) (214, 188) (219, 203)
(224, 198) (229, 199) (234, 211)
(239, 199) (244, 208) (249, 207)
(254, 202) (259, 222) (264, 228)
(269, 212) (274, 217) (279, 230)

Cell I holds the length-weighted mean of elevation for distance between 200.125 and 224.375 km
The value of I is 195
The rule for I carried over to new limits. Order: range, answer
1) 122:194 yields 194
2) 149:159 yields 172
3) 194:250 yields 199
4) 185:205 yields 201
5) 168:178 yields 232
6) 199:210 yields 195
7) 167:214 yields 210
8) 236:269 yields 211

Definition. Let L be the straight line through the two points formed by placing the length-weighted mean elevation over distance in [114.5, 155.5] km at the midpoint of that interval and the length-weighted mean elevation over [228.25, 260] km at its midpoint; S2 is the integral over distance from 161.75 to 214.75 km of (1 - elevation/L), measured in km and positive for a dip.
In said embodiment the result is -4.9 km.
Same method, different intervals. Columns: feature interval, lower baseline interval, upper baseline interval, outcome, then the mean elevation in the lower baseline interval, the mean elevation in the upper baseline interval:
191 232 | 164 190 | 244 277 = 4.4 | 222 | 214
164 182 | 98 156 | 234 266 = -3.4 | 173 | 211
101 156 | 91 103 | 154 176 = 1.6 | 162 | 199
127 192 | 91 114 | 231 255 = -4.7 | 166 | 205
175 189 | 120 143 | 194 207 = -2.8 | 179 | 196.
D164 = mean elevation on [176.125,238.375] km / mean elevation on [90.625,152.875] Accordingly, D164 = 1.2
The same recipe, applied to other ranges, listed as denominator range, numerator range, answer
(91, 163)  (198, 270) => 1.19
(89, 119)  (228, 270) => 1.26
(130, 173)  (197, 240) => 1.09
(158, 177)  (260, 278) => 1.07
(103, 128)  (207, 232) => 1.15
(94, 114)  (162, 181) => 1.31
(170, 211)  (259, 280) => 1.04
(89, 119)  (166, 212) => 1.27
